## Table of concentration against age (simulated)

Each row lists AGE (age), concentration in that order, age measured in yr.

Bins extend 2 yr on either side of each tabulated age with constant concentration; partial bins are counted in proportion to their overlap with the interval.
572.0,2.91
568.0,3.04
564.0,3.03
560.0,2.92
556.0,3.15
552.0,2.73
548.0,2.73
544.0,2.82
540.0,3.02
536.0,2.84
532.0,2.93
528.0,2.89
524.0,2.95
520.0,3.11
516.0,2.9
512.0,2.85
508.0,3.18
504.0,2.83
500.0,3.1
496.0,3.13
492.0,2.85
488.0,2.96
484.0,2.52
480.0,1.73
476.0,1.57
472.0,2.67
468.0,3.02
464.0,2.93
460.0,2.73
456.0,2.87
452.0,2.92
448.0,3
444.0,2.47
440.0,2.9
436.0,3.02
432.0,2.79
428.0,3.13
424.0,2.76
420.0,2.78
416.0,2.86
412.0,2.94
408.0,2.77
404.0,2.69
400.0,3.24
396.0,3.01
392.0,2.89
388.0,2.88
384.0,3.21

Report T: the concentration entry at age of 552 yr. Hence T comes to 2.73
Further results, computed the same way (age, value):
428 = 3.13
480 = 1.73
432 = 2.79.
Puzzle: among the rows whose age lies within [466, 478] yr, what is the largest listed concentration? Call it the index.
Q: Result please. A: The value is 3.02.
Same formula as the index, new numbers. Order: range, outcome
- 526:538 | 2.93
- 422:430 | 3.13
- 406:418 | 2.94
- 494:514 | 3.18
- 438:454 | 3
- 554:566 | 3.15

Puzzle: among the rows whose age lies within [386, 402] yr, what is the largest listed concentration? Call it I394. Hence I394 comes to 3.24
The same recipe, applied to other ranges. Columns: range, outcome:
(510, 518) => 2.9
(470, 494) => 2.96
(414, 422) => 2.86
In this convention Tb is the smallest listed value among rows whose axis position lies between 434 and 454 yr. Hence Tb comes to 2.47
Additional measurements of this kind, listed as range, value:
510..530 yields 2.85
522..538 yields 2.84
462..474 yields 2.67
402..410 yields 2.69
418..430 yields 2.76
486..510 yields 2.83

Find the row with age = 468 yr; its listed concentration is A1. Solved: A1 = 3.02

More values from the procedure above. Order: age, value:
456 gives 2.87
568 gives 3.04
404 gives 2.69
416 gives 2.86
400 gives 3.24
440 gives 2.9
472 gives 2.67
